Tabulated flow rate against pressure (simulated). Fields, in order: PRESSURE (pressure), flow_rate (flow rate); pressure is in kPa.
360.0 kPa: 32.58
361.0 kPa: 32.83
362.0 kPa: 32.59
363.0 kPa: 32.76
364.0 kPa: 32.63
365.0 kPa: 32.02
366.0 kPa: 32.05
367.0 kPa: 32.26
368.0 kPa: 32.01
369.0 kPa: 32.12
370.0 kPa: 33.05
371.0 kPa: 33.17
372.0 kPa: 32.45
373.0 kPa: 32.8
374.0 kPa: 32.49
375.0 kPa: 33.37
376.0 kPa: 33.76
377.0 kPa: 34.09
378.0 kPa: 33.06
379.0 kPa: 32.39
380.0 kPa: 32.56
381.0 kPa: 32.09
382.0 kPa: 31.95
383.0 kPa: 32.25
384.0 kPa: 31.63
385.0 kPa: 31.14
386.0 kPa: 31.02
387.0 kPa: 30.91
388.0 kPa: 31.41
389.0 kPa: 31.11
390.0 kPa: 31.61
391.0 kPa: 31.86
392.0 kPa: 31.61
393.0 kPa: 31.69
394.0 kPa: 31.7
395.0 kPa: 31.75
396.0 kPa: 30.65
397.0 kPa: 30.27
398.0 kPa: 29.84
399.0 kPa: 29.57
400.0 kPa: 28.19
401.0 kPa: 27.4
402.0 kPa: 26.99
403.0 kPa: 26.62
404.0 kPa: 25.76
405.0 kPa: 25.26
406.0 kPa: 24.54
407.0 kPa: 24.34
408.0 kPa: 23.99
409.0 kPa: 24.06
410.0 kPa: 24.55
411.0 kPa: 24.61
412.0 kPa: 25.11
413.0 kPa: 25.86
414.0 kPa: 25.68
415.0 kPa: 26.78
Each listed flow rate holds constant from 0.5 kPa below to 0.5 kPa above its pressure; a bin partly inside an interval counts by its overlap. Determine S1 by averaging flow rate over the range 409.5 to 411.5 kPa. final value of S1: 24.6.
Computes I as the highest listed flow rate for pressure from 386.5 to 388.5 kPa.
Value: 31.41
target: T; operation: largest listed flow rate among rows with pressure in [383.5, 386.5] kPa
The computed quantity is 31.63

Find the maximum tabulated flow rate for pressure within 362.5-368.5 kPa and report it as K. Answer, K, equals 32.76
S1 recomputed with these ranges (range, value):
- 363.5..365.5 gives 32.3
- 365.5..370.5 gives 32.3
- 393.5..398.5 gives 30.8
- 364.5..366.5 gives 32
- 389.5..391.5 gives 31.7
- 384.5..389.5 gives 31.1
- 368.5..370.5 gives 32.6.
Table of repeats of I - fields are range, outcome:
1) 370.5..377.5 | 34.09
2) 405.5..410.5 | 24.55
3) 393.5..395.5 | 31.75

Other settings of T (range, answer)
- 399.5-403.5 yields 28.19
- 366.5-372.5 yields 33.17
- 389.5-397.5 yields 31.86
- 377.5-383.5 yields 33.06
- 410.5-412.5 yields 25.11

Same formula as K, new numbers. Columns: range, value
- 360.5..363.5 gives 32.83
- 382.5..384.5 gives 32.25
